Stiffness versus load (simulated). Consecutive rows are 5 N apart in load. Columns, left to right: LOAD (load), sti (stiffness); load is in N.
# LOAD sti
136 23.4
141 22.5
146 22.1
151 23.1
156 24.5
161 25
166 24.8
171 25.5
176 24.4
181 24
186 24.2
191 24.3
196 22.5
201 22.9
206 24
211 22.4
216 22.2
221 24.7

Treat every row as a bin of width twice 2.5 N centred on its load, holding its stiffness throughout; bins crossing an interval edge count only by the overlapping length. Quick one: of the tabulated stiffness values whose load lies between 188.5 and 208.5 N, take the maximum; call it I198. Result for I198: 24.3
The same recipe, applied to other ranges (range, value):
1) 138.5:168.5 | 25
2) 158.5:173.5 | 25.5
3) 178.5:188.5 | 24.2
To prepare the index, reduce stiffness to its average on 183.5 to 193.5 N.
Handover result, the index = 24.2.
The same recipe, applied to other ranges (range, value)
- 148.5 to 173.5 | 24.6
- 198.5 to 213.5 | 23.1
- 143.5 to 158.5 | 23.2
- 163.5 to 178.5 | 24.9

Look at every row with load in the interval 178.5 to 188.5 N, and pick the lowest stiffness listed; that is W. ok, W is 24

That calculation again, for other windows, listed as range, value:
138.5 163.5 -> 22.1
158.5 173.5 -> 24.8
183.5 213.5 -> 22.4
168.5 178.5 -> 24.4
